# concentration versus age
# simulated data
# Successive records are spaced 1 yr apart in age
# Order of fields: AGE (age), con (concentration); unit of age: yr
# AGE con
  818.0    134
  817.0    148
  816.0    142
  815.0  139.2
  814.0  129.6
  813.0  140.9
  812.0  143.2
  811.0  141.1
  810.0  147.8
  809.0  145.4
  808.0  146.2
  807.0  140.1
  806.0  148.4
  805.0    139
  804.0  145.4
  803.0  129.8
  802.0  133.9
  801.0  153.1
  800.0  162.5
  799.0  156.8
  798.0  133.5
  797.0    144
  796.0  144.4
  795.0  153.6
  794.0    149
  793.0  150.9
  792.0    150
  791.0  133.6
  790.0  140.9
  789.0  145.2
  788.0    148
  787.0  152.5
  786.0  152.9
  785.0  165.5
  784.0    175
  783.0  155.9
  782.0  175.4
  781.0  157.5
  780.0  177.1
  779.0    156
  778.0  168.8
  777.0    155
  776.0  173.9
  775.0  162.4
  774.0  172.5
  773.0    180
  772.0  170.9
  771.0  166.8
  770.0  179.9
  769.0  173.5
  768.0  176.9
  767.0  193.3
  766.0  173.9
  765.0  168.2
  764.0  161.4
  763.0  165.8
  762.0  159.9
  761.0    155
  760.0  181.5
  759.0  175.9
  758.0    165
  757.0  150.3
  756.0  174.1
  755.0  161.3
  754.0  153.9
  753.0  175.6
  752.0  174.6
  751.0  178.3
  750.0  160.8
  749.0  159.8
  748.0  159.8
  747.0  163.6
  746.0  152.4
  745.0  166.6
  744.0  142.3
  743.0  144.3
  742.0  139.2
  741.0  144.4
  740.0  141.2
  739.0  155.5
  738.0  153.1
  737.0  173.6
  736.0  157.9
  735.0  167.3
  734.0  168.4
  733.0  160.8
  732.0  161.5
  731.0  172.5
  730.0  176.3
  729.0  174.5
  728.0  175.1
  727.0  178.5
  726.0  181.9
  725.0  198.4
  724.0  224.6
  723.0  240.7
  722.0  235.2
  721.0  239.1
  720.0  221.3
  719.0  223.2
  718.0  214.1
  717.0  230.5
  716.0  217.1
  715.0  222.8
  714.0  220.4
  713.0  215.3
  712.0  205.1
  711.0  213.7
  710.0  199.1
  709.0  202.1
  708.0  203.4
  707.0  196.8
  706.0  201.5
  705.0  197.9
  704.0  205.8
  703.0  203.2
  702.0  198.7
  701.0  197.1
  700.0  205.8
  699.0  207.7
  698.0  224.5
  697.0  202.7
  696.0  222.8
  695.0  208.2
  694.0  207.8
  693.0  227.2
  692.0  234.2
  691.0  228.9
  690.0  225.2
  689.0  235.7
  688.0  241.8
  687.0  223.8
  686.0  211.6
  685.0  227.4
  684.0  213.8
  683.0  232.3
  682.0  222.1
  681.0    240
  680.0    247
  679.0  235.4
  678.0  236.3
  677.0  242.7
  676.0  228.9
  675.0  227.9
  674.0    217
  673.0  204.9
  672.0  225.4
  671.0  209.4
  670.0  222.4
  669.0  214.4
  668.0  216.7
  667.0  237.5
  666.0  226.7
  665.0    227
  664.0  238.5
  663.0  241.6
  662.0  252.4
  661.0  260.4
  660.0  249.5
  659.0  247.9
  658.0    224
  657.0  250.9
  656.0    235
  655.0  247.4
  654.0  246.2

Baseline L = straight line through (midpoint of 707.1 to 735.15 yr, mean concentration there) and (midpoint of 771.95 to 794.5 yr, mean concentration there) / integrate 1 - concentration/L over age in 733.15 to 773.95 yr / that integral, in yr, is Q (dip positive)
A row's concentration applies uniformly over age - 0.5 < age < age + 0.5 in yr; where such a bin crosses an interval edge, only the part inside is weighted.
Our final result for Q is 3.4 yr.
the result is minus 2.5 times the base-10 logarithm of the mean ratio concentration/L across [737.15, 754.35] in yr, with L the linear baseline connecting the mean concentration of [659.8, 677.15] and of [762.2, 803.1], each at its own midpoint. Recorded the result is 0.16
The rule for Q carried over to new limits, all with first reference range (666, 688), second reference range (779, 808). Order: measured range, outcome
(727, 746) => 2.8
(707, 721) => -0.9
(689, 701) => -0.2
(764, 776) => -0.6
